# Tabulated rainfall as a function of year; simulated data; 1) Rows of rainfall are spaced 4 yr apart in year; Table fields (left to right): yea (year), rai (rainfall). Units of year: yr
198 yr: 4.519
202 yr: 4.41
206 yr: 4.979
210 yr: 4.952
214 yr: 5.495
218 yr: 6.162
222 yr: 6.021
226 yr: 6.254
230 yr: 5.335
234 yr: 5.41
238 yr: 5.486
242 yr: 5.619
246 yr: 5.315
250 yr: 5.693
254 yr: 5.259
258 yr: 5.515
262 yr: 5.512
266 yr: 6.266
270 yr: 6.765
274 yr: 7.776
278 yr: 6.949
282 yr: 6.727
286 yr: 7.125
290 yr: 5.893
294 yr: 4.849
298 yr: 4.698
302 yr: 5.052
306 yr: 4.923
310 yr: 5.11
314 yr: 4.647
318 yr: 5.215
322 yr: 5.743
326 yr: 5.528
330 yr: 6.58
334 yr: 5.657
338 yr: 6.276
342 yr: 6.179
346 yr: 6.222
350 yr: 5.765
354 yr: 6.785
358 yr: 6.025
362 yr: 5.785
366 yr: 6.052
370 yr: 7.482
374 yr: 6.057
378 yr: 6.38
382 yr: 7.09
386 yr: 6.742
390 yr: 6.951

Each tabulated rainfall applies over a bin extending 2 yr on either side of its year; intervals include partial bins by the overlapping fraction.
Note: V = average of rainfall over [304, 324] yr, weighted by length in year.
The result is 5.13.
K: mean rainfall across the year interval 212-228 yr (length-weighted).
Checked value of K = 5.98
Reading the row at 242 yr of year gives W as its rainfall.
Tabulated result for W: 5.619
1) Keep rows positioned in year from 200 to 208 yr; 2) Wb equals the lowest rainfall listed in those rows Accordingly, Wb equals 4.41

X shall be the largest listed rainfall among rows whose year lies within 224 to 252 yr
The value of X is 6.254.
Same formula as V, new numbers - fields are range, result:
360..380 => 6.35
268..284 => 7.05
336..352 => 6.11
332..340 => 5.97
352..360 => 6.41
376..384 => 6.73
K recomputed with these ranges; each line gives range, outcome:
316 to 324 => 5.48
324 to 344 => 6.04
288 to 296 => 5.37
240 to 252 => 5.54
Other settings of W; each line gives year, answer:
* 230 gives 5.335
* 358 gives 6.025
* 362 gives 5.785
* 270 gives 6.765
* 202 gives 4.41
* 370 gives 7.482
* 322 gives 5.743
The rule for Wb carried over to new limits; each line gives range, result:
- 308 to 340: 4.647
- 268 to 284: 6.727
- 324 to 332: 5.528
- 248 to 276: 5.259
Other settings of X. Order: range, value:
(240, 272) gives 6.765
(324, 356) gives 6.785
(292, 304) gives 5.052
